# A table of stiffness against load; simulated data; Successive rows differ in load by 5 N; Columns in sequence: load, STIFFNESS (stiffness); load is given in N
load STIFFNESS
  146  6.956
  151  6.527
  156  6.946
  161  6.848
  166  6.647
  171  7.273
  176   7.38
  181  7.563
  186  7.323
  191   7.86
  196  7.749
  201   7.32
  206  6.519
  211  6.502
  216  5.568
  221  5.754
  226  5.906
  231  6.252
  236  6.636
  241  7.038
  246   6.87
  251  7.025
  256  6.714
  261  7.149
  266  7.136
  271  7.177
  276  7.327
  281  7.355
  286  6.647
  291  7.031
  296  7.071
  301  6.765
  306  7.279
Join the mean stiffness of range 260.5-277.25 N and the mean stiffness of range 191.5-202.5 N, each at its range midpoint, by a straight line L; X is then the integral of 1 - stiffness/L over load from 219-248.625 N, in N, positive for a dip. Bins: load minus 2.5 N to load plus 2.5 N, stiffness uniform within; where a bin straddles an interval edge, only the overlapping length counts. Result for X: 3.9 N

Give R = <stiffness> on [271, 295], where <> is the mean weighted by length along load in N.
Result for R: 7.1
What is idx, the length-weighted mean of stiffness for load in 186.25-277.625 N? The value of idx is 6.81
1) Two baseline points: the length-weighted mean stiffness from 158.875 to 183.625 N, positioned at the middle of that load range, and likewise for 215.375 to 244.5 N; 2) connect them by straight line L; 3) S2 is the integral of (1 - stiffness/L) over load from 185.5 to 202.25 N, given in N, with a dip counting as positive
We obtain -2.0 N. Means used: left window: 7.15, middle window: 7.61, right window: 6.26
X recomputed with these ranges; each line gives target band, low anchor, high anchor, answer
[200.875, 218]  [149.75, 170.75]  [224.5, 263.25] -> 0.94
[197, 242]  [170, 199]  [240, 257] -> 4.91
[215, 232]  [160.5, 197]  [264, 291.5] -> 3.23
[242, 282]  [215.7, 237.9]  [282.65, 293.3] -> -3.41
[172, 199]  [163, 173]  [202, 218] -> -3.54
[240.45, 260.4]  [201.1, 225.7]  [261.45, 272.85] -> -0.20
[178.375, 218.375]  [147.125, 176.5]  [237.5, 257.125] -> -0.85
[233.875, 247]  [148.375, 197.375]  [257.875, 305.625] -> 0.50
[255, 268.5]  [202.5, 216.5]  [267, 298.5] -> -0.28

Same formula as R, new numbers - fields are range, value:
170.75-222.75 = 6.99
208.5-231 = 5.97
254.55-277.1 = 7.1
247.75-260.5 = 6.91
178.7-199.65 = 7.61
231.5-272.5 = 6.93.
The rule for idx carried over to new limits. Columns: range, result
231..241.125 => 6.65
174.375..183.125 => 7.48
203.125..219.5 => 6.2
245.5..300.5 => 7.04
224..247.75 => 6.54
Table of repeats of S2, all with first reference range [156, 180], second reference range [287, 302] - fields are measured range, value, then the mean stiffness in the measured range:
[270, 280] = -0.5 N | 7.28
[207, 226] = 2.8 N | 5.98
